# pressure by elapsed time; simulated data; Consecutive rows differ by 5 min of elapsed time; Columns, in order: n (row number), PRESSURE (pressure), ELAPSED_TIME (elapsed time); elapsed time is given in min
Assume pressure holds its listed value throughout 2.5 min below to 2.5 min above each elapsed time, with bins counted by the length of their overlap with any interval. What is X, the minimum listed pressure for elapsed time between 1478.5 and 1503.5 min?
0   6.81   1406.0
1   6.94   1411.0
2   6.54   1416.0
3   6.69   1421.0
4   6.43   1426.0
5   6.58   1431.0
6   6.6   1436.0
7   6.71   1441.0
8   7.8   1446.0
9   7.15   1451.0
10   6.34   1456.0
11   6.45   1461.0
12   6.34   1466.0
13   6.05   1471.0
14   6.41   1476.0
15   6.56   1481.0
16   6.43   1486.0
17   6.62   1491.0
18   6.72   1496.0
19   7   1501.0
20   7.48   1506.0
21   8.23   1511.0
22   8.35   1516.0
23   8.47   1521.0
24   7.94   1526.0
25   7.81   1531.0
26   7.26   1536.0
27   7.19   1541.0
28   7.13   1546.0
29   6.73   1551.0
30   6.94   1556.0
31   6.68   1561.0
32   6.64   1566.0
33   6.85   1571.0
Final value 6.43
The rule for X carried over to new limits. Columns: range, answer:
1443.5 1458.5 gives 6.34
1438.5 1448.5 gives 6.71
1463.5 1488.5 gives 6.05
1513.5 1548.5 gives 7.13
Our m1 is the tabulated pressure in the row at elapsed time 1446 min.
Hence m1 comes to 7.8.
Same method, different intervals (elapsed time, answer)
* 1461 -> 6.45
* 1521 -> 8.47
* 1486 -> 6.43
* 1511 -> 8.23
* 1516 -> 8.35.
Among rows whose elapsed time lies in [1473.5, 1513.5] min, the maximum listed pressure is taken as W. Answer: 8.23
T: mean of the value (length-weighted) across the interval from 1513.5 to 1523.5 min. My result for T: 8.41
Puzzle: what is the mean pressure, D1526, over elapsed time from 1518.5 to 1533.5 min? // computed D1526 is 8.07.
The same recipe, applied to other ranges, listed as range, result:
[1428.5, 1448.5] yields 6.92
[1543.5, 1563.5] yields 6.87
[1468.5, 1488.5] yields 6.36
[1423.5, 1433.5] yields 6.5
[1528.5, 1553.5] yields 7.22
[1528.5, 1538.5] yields 7.53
